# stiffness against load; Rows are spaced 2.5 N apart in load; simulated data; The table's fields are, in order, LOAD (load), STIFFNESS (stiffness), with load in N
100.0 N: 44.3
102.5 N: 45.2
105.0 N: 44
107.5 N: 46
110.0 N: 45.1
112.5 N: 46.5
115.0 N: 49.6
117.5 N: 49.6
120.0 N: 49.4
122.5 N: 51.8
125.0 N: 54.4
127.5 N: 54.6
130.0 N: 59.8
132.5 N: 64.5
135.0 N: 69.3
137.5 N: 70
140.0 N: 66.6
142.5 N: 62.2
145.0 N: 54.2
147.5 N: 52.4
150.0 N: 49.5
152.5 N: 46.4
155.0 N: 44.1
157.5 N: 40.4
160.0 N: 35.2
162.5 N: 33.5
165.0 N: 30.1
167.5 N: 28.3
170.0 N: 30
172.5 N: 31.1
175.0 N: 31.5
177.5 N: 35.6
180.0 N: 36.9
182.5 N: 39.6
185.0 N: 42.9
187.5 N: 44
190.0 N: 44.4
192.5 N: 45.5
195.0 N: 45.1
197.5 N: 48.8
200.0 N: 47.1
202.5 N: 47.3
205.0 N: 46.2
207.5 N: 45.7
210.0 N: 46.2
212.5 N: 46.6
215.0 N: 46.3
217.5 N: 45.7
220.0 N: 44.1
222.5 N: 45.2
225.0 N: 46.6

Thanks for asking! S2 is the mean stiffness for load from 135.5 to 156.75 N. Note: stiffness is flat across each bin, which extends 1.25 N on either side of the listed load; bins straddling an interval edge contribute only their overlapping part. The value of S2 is 55.8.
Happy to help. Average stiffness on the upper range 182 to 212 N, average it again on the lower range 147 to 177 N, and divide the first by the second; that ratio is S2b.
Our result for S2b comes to 1.2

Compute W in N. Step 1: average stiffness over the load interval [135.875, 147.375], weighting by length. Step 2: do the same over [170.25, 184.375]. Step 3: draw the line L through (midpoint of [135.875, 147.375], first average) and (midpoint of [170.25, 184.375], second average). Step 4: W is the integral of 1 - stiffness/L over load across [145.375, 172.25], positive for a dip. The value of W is 5.7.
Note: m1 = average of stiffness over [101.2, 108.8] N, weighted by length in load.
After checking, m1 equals 45.1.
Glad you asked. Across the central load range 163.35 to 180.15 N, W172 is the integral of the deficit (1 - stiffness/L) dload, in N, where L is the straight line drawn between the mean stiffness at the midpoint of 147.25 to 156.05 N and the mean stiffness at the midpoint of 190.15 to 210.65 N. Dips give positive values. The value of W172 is 5.53 N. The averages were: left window 47.7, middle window 31.6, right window 46.4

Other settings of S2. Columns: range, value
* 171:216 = 42.7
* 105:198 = 46.7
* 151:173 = 35.8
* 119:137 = 58.3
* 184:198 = 45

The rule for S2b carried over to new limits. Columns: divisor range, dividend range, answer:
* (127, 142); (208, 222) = 0.71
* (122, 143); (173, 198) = 0.66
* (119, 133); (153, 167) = 0.66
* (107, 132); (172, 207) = 0.82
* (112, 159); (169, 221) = 0.78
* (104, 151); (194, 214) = 0.85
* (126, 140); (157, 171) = 0.51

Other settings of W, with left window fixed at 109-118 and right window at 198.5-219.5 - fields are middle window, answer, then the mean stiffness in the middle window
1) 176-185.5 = 1.7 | 38.2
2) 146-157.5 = -0.1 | 47.4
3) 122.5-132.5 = -2.0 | 56.7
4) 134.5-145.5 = -4.1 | 64.8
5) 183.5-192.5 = 0.5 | 43.9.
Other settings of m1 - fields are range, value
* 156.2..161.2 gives 37.9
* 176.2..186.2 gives 38.7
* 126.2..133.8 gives 59.7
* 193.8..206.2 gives 46.9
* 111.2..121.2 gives 48.8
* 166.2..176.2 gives 30.2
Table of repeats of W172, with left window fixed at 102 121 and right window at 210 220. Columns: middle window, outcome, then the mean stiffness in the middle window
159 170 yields 3.5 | 31.5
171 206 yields 3.4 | 41.7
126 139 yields -4.7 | 63.5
